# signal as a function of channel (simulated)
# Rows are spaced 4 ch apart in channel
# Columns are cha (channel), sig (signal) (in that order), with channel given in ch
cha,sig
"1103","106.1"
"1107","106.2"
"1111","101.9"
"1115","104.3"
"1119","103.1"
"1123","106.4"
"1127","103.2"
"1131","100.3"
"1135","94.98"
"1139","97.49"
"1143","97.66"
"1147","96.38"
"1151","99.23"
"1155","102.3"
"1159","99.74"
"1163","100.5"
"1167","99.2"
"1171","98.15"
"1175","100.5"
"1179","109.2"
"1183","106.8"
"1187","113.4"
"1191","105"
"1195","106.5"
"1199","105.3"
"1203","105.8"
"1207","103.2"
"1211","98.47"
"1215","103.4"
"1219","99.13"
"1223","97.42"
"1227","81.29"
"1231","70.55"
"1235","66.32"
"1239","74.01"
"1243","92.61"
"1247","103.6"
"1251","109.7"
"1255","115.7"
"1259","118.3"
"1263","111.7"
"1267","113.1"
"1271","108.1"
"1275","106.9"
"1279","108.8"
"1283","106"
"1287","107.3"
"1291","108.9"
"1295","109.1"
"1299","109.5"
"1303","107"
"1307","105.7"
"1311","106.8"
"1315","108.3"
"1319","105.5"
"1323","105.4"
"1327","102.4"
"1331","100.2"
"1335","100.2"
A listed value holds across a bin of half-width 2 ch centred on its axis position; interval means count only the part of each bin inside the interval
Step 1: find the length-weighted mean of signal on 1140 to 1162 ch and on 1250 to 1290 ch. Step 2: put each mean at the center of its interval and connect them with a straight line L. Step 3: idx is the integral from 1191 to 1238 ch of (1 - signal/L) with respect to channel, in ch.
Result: 4.8 ch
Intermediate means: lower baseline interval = 99.1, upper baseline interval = 111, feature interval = 94.3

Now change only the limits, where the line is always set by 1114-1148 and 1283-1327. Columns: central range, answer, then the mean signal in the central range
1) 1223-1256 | 5.0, 88.9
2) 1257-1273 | -1.1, 113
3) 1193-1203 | -0.3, 106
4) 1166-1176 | 0.3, 99.2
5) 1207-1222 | 0.4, 101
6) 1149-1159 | 0.1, 101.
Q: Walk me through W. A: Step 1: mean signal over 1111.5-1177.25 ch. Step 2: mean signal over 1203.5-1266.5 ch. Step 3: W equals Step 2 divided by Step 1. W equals 1.0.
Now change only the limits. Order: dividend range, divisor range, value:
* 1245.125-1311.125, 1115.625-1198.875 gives 1.07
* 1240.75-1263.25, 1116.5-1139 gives 1.07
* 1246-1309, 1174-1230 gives 1.07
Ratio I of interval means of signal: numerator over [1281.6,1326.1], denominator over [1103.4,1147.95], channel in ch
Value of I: 1.06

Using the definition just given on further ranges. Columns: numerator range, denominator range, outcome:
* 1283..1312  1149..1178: 1.07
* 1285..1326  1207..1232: 1.15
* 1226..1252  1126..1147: 0.86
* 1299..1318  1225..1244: 1.41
